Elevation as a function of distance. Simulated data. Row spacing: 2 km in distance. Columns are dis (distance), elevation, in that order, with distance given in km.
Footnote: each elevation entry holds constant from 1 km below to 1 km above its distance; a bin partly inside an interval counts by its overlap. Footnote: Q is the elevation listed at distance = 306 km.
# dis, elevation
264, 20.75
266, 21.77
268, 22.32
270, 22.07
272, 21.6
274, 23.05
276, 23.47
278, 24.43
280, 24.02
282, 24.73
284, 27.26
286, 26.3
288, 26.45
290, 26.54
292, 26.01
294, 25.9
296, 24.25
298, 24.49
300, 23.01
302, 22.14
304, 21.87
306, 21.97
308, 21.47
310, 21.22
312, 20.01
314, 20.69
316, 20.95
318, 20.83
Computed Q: 21.97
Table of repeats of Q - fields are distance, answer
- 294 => 25.9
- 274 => 23.05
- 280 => 24.02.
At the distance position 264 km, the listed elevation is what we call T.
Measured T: 20.75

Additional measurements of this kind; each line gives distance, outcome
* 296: 24.25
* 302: 22.14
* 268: 22.32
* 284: 27.26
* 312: 20.01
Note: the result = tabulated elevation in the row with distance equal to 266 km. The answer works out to 21.77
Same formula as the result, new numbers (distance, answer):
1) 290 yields 26.54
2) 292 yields 26.01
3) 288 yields 26.45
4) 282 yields 24.73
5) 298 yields 24.49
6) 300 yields 23.01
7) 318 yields 20.83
